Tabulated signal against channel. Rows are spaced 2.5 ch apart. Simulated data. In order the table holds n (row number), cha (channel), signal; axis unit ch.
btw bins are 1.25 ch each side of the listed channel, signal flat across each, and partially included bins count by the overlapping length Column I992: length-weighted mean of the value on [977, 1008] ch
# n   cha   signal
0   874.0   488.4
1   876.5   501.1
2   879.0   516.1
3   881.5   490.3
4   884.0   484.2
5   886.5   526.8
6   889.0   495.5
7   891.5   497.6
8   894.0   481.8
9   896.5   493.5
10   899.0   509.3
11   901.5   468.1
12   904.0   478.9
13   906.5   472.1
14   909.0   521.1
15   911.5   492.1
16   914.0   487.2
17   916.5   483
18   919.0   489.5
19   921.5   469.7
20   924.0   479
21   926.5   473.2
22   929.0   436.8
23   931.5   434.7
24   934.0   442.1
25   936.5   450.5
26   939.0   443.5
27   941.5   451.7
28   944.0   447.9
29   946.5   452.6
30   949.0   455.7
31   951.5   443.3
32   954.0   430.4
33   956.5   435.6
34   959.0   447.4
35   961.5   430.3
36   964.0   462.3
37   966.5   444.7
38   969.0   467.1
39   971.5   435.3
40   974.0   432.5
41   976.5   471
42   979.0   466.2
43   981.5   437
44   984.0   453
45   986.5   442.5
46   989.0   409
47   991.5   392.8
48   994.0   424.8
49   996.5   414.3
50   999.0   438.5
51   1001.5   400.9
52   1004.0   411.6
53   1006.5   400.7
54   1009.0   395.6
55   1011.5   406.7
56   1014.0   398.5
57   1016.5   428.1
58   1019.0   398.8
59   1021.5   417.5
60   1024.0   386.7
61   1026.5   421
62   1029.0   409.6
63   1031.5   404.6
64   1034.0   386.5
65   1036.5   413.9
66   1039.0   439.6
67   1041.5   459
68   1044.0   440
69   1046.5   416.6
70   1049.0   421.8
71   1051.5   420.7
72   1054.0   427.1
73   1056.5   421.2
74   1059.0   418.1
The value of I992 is 425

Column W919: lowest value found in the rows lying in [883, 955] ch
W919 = 430.4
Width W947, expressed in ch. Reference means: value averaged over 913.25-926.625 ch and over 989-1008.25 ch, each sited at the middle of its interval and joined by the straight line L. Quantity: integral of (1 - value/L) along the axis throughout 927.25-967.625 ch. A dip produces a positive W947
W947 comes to 1.0 ch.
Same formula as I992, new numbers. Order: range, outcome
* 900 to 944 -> 469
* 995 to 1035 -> 408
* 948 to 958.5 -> 441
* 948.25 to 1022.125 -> 430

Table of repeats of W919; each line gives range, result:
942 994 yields 392.8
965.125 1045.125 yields 386.5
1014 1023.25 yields 398.5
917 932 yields 434.7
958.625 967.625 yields 430.3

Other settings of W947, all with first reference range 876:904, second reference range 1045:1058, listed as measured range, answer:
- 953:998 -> 1.77 ch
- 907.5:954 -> 1.37 ch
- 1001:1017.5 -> 1.32 ch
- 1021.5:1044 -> 0.71 ch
